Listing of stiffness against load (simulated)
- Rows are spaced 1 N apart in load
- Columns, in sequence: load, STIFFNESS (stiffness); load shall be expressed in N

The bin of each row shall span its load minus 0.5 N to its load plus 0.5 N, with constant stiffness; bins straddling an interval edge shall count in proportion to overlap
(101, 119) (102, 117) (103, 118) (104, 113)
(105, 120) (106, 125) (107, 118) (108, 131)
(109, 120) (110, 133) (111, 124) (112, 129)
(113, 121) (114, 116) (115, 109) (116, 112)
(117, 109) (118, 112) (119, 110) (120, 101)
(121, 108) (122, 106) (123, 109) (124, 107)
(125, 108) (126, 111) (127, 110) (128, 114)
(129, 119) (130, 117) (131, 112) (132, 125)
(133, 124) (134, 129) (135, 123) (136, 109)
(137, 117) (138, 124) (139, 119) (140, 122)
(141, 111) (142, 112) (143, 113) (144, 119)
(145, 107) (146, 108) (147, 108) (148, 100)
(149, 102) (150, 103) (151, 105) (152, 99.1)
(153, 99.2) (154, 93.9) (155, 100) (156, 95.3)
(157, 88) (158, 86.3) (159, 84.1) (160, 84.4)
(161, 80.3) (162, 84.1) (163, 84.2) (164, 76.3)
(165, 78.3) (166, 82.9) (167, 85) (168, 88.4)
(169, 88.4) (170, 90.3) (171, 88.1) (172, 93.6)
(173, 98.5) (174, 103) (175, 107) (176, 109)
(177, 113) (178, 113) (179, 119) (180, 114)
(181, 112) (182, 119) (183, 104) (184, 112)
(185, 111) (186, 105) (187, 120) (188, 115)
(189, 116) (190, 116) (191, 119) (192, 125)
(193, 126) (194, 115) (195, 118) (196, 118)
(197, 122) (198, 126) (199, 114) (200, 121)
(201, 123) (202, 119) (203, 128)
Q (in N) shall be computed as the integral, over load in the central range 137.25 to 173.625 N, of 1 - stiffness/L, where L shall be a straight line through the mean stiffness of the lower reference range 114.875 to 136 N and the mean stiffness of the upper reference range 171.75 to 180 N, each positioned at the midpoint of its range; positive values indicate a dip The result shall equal 4.18 N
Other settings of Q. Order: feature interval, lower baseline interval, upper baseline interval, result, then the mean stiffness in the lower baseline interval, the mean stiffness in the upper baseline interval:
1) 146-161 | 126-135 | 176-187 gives 2.5 N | 119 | 112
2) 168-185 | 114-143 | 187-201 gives 1.9 N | 114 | 119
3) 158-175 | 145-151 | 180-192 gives 3.4 N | 104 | 114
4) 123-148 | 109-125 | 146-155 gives -1.9 N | 114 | 102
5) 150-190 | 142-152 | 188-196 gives 5.1 N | 107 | 119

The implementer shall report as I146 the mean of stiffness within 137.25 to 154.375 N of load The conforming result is 109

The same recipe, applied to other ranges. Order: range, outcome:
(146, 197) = 102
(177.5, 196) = 116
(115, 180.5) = 104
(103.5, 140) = 117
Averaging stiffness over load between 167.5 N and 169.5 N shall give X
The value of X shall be 88.4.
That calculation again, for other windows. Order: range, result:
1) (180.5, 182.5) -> 116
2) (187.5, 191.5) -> 116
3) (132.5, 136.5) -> 121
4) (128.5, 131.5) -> 116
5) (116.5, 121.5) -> 108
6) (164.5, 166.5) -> 80.6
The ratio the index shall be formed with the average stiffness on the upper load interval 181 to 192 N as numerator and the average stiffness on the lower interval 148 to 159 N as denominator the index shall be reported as 1.18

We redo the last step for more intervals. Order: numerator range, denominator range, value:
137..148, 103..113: 0.92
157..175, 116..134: 0.78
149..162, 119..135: 0.82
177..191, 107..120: 0.96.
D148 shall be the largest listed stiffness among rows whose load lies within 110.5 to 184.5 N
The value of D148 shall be 129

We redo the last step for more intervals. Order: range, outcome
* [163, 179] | 119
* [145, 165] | 108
